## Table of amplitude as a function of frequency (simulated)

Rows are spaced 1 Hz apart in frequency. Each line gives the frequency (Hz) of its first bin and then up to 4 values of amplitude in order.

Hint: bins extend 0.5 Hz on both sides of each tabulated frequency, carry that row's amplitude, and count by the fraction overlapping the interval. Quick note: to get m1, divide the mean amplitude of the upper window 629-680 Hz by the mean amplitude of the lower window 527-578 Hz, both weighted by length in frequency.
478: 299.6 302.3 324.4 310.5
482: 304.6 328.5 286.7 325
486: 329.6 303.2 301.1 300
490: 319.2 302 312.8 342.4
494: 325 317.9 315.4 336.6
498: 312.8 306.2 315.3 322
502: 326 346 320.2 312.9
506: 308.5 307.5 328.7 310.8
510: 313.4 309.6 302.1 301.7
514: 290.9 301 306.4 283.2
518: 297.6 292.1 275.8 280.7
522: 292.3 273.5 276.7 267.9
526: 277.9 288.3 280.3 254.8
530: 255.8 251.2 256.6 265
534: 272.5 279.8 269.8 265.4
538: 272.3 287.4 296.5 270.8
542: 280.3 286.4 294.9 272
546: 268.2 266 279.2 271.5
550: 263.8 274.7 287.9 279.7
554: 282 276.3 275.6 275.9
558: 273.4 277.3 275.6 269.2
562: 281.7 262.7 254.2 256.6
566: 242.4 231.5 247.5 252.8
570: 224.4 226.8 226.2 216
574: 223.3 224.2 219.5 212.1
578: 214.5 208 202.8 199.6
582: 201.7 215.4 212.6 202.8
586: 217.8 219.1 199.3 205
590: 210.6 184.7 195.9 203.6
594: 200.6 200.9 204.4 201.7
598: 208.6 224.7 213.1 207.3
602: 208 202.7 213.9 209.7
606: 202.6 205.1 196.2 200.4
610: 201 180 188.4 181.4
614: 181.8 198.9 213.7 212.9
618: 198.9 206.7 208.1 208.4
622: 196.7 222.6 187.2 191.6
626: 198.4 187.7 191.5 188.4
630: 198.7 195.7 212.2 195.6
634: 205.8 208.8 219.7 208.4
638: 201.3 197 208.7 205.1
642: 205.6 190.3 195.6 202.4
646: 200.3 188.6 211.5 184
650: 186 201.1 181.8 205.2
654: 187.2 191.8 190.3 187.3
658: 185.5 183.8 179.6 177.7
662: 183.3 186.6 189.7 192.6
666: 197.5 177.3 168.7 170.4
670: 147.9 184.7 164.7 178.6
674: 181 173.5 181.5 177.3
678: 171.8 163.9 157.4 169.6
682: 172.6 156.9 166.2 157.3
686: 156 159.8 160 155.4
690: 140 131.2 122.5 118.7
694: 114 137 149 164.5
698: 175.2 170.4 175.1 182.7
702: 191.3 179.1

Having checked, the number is 0.72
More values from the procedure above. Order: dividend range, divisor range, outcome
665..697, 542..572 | 0.60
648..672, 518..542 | 0.67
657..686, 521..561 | 0.64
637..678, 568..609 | 0.89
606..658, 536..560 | 0.72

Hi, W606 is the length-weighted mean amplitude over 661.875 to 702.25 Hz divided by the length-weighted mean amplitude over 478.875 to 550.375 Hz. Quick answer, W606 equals 0.6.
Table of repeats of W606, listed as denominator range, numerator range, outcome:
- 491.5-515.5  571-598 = 0.66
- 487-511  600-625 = 0.64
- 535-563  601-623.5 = 0.73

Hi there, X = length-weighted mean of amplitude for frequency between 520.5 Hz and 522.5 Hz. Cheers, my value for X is 286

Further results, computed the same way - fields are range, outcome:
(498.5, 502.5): 317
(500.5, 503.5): 331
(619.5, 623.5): 209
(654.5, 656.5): 191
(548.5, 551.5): 270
